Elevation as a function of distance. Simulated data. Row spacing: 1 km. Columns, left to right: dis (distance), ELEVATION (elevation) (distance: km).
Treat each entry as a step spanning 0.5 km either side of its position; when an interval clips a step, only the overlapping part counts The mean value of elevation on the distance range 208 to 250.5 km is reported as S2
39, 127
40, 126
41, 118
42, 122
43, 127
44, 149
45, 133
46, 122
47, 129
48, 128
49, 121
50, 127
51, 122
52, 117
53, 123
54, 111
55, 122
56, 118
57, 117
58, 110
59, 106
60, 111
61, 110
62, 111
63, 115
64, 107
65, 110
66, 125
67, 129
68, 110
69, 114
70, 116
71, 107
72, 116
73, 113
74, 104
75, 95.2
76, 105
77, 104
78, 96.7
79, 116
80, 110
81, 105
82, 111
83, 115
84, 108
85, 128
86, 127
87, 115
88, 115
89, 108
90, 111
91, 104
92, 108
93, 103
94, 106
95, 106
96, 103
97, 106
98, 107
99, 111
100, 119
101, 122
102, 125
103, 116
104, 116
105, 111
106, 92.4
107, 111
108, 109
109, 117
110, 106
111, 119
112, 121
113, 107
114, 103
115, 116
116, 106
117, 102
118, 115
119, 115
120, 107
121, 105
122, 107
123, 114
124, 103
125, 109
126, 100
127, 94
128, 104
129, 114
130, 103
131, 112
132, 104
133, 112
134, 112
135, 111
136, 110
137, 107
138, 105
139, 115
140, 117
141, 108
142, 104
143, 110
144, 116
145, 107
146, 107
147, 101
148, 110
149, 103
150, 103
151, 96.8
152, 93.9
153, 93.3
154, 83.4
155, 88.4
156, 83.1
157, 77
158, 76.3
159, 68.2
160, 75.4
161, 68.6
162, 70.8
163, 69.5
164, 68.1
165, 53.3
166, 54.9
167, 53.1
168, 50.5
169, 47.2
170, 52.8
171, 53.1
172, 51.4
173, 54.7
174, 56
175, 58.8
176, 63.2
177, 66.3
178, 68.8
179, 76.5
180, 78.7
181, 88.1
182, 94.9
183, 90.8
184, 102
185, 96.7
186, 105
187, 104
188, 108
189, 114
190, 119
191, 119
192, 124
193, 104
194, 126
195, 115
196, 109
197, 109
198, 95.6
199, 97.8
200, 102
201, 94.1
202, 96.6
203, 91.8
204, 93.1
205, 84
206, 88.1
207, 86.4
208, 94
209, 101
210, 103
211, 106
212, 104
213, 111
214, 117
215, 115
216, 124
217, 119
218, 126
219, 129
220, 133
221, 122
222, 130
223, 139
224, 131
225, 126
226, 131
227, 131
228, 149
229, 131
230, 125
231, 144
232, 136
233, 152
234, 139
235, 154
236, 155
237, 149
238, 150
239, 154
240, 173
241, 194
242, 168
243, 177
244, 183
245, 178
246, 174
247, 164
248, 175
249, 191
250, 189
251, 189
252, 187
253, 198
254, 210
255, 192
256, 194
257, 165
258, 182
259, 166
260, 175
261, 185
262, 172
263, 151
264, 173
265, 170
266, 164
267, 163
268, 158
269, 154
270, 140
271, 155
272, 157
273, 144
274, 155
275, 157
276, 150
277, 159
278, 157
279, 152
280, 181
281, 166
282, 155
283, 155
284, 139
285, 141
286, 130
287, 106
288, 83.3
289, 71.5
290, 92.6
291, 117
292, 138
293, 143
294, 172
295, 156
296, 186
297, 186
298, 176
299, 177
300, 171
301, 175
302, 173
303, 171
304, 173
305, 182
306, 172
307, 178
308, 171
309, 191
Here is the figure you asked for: 142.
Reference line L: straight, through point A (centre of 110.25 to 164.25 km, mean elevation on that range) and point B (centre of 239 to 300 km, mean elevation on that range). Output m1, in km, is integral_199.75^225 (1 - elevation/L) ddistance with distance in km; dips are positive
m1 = 4.8 km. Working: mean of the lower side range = 101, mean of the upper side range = 162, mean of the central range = 110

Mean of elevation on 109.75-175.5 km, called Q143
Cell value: 93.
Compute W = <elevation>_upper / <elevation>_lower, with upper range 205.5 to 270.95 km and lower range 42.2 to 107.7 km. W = 1.3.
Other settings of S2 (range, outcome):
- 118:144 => 108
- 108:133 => 109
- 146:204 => 85.8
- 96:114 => 112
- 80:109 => 111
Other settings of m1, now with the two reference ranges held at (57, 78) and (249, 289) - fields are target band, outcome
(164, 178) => 8.3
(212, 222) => 1.8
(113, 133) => 2.8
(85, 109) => 1.4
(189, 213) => 6.8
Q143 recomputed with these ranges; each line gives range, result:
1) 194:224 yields 109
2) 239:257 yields 183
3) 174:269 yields 132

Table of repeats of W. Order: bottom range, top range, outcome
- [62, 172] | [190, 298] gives 1.39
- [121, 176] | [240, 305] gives 1.83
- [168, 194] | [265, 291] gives 1.71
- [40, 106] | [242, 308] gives 1.42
